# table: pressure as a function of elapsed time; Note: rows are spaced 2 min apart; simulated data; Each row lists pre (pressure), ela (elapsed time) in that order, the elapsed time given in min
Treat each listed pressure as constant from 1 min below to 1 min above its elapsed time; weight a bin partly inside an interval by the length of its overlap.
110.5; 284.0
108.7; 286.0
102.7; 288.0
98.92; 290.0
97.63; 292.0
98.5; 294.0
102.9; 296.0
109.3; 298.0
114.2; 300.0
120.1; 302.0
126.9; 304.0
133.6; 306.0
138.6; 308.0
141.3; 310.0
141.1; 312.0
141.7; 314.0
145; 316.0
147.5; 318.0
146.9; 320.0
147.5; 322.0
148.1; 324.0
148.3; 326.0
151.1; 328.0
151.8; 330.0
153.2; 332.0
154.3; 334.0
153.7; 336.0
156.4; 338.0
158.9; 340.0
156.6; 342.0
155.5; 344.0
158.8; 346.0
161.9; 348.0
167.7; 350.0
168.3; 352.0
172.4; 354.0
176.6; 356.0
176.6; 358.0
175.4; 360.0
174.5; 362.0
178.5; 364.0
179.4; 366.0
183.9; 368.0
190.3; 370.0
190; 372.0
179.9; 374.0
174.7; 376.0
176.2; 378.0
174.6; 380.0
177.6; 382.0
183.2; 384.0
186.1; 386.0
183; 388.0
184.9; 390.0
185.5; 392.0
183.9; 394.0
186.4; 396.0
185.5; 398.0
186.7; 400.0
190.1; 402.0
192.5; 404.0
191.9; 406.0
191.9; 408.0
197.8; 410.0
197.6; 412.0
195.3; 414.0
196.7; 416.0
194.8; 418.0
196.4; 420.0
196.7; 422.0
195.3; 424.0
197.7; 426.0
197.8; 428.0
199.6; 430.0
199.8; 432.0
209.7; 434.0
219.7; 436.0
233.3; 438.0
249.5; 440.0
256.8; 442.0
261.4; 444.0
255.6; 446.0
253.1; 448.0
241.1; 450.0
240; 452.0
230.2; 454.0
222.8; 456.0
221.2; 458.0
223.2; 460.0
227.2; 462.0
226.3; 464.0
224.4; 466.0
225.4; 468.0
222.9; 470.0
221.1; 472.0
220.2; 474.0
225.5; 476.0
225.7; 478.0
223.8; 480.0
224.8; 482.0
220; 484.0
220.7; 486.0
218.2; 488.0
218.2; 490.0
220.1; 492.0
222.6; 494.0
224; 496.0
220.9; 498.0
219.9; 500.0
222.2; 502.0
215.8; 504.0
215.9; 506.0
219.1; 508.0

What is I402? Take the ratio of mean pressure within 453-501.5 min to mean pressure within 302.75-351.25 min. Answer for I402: 1.49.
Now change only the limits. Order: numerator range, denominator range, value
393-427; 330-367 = 1.17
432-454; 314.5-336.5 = 1.60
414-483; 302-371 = 1.41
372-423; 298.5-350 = 1.28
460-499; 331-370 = 1.33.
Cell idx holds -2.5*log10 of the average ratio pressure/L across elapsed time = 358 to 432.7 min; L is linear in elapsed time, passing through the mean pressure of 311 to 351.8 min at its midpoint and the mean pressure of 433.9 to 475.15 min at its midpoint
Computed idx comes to 0.035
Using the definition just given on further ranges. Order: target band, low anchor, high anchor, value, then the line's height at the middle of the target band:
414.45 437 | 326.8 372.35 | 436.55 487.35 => 0.06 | 211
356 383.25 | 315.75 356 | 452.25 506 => -0.05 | 172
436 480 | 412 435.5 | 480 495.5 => -0.11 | 211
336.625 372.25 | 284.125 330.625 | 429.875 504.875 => -0.09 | 157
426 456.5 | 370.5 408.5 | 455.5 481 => -0.10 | 210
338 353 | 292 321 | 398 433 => -0.06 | 152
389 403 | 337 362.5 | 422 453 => 0.07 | 198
